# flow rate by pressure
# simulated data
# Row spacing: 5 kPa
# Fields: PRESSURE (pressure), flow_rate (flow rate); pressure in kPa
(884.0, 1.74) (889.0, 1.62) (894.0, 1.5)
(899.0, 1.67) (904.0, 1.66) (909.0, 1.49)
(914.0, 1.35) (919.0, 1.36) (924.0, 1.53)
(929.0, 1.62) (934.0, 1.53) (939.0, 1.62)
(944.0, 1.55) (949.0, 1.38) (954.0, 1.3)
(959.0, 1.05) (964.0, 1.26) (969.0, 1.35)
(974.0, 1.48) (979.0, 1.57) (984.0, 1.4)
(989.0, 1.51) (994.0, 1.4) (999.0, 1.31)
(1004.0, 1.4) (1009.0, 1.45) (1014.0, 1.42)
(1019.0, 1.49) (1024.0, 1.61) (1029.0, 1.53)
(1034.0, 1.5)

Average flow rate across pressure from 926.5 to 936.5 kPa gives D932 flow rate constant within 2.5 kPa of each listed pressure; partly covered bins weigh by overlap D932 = 1.58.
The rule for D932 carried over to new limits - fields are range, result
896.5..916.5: 1.54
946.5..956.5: 1.34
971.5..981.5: 1.52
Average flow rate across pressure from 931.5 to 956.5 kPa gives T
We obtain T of 1.48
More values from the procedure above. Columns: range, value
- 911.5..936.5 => 1.48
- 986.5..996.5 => 1.46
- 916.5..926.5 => 1.45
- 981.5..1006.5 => 1.4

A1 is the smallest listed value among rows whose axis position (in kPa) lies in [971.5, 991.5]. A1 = 1.4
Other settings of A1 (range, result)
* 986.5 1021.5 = 1.31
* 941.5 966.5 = 1.05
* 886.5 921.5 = 1.35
